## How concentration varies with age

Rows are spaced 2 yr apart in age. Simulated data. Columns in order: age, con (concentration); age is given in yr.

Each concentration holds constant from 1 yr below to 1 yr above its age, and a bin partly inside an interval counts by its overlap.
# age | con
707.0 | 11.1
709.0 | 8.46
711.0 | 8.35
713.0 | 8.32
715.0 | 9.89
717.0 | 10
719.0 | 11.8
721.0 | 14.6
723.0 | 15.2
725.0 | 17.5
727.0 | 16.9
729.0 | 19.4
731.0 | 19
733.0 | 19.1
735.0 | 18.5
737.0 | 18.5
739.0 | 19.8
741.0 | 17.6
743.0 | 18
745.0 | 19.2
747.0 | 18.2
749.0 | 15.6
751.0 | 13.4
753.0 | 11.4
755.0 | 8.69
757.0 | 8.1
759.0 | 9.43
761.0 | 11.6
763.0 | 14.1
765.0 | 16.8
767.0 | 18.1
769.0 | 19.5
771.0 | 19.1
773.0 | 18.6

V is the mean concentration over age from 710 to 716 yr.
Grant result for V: 8.85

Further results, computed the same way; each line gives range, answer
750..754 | 12.4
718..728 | 15.2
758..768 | 14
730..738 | 18.8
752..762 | 9.84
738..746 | 18.7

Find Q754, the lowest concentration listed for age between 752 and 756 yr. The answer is 8.69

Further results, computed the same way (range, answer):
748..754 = 11.4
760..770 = 11.6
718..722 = 11.8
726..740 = 16.9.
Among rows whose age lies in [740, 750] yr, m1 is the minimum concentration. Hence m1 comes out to 15.6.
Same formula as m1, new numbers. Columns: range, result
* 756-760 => 8.1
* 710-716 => 8.32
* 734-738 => 18.5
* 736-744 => 17.6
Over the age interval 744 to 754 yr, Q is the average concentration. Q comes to 15.6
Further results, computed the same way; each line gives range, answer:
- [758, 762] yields 10.5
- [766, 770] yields 18.8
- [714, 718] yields 9.95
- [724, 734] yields 18.4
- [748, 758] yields 11.4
